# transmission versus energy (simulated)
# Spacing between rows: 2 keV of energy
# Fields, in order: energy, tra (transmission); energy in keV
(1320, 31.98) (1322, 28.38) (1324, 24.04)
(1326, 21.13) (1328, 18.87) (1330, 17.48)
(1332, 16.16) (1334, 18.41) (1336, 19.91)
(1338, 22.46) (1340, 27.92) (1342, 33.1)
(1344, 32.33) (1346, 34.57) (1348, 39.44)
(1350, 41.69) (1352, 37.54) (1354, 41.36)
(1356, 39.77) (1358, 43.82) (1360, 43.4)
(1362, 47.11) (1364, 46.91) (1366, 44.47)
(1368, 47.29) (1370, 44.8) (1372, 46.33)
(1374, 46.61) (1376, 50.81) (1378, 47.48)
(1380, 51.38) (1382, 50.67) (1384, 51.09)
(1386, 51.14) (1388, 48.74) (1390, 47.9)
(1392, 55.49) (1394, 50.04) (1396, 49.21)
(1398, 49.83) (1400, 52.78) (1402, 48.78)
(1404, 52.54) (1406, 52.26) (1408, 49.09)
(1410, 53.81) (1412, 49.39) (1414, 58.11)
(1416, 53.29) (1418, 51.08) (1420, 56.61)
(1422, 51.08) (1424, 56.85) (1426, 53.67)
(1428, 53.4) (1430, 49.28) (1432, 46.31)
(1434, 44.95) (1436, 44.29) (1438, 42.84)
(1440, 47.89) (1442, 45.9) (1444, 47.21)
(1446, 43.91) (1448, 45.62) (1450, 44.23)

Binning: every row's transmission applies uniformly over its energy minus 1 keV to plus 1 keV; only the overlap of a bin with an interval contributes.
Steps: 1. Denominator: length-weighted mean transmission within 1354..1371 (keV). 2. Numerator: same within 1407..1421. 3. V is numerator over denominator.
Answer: 1.19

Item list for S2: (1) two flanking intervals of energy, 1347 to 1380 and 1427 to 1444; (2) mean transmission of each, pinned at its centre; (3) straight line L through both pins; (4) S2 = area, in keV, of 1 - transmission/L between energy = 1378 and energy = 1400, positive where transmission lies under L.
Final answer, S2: -2.5 keV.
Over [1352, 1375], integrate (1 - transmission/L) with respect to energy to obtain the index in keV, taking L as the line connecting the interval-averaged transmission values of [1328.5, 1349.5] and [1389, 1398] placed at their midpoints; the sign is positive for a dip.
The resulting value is -4.5 keV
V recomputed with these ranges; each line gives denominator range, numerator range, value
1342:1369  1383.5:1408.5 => 1.23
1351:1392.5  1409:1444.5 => 1.08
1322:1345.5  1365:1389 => 2.07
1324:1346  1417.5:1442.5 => 2.12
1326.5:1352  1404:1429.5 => 1.96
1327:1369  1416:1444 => 1.46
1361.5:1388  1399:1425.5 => 1.09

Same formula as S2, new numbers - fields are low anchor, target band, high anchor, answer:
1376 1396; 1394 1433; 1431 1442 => -3.5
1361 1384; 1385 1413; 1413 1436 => -0.5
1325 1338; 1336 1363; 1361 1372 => -3.0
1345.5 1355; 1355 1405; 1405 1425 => -3.1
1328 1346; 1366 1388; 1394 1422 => -5.0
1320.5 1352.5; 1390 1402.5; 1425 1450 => -3.9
